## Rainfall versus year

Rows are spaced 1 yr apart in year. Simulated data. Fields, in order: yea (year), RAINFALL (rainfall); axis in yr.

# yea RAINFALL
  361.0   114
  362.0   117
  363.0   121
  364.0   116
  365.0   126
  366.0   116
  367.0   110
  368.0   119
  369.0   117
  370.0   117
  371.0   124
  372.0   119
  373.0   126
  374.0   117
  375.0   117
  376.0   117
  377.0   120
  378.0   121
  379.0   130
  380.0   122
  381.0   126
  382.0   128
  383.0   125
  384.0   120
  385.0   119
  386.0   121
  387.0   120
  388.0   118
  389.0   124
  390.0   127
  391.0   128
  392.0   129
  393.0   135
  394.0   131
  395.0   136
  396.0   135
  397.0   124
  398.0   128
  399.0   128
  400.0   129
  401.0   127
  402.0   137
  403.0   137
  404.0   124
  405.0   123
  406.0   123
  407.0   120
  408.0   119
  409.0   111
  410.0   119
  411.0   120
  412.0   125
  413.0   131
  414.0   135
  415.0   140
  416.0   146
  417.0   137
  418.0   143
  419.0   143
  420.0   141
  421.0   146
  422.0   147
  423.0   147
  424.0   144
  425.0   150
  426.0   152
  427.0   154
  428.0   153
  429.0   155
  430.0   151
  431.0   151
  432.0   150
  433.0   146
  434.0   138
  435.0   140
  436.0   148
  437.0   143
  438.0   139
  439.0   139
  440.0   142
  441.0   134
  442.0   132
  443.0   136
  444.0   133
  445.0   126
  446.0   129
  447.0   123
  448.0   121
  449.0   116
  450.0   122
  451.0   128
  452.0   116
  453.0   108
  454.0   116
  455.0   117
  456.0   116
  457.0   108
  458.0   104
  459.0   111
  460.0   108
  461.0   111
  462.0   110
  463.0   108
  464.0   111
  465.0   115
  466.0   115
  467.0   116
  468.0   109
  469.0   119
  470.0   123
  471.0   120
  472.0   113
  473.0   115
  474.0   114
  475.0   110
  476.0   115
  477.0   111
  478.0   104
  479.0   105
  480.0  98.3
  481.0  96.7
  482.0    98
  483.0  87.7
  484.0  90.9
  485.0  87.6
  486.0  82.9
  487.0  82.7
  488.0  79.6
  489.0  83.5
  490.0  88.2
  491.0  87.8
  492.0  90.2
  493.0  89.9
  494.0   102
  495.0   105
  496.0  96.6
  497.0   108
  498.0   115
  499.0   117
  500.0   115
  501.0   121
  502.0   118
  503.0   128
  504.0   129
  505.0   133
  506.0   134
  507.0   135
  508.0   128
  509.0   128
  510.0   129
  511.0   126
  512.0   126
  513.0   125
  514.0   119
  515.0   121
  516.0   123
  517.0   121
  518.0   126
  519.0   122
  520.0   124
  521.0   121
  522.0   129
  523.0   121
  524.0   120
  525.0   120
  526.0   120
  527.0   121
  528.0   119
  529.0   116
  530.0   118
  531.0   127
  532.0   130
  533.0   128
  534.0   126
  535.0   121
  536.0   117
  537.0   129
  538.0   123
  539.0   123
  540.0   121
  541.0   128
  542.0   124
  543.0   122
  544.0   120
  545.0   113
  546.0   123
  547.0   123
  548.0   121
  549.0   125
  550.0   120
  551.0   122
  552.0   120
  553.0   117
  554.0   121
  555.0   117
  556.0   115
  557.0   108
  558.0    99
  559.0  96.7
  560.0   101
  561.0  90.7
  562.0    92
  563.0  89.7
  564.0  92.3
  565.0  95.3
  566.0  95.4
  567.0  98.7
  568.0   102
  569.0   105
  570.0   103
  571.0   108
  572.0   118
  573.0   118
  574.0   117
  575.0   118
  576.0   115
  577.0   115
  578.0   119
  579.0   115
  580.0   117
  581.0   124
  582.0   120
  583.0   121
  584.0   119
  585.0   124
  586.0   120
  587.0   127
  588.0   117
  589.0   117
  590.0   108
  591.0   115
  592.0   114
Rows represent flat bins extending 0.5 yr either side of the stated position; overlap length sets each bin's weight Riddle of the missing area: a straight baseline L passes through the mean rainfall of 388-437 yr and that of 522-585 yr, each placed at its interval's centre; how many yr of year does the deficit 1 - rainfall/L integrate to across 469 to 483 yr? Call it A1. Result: 2.0 yr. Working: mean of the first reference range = 136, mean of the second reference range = 115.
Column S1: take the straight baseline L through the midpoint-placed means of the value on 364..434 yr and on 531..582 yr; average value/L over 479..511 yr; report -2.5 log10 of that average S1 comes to 0.14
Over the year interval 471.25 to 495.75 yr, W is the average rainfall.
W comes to 97.6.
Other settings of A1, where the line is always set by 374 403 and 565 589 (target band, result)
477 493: 3.8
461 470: 0.6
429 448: -2.5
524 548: -1.1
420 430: -2.1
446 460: 0.7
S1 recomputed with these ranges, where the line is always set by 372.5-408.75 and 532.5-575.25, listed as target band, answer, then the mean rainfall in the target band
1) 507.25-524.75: -0.074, 124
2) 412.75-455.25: -0.130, 138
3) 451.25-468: 0.076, 112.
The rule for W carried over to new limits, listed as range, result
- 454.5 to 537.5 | 113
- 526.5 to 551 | 122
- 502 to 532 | 124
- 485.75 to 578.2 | 114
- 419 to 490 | 122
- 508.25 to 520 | 124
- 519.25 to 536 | 122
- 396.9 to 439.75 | 137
